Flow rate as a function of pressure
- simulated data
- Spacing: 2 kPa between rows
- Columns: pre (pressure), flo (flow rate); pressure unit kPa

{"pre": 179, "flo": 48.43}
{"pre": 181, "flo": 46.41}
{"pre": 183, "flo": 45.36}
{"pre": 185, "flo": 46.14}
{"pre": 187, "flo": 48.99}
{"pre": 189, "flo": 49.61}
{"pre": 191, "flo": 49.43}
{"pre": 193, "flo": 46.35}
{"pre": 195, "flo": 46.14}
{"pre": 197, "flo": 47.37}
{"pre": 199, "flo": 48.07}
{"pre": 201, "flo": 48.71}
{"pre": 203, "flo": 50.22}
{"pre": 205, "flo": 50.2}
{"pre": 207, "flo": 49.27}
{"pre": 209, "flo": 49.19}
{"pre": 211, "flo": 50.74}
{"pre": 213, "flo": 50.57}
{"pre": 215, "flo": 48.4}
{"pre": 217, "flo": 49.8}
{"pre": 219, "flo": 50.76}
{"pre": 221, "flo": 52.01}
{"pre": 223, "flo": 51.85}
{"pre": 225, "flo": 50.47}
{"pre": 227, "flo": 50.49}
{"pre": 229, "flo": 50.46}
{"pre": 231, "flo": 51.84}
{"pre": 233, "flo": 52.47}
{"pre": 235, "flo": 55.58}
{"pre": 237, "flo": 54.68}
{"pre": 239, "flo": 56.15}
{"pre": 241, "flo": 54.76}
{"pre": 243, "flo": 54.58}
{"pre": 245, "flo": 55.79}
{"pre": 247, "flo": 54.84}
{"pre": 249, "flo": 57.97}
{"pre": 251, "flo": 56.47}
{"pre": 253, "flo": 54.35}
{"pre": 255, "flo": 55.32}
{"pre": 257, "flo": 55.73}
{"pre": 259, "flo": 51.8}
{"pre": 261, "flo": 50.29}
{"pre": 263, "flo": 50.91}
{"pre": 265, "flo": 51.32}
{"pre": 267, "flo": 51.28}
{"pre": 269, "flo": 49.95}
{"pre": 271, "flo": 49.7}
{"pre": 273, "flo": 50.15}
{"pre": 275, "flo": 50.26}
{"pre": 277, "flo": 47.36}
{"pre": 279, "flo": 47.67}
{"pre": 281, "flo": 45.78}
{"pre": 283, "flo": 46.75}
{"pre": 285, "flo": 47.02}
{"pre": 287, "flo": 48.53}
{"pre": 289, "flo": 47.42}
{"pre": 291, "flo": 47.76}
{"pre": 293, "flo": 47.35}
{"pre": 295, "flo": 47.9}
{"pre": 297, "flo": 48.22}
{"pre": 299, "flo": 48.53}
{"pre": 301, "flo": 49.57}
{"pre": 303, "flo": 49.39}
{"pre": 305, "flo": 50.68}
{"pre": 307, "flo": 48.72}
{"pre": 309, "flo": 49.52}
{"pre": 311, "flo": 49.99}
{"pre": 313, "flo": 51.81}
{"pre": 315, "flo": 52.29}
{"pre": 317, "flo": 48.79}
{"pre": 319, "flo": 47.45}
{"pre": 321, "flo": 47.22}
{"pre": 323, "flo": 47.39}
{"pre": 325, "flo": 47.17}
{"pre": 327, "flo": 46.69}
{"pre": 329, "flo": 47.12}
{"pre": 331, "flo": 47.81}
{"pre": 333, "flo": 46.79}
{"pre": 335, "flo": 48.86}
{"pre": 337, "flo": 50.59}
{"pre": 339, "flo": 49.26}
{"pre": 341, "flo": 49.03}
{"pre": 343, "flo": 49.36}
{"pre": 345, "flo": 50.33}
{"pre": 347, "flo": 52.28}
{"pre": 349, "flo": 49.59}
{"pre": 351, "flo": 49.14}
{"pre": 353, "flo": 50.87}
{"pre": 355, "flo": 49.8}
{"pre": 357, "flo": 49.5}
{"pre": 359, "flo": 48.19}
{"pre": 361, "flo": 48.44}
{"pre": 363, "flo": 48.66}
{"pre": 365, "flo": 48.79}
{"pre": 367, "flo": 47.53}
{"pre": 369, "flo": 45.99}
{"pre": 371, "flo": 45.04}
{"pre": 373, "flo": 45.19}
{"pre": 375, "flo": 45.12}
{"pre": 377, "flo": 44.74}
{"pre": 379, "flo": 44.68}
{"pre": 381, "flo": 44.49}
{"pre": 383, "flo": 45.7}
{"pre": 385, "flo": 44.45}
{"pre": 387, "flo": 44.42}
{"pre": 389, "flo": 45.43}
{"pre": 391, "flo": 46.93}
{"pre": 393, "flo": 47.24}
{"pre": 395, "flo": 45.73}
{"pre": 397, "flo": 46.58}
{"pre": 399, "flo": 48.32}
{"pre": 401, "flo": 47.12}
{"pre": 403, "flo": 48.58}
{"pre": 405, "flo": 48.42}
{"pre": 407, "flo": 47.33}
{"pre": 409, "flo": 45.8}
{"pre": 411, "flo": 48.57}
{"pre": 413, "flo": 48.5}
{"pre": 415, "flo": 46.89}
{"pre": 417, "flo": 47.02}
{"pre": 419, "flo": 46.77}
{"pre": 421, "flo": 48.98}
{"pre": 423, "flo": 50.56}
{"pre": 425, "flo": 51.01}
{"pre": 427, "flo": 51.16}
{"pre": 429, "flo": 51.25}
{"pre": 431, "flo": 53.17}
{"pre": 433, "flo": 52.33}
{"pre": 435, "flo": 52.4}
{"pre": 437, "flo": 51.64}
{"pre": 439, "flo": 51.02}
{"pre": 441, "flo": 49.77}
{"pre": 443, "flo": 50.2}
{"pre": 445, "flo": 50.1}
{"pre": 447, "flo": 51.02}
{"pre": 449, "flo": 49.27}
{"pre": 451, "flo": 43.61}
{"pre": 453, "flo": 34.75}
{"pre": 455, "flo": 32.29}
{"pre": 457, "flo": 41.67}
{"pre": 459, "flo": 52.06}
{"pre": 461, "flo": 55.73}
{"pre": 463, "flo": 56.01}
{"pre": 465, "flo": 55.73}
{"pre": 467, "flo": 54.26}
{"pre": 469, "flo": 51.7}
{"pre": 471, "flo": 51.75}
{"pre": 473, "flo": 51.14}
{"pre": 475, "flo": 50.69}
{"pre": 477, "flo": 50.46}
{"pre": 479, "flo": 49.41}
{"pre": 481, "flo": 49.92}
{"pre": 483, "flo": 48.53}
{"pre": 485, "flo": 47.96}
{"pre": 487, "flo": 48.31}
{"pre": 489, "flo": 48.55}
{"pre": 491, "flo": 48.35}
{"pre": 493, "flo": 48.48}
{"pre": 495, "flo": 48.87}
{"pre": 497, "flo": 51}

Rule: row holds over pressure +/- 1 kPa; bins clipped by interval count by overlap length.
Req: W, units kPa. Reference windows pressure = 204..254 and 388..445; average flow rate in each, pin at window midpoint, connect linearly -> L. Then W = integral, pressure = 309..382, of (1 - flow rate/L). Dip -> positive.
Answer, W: 3.0 kPa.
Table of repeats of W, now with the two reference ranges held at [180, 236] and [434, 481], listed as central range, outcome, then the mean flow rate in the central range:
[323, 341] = 0.52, 48.1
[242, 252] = -1.30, 55.9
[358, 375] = 0.81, 47.1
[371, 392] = 1.85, 45.1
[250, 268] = -1.29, 53.1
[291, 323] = 0.28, 49.1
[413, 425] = 0.27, 48.3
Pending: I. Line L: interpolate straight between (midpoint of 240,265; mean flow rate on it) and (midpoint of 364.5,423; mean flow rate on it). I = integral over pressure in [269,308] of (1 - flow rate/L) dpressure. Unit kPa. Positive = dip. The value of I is 2.9 kPa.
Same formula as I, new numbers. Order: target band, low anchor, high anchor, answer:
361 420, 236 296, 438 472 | 3.7 kPa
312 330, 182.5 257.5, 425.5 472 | 0.8 kPa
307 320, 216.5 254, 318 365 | 0.0 kPa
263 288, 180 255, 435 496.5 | 0.8 kPa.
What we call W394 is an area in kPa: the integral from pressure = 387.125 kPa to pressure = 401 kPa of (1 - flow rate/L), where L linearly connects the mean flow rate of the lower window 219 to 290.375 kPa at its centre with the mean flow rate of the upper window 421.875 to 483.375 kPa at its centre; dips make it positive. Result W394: 1.0 kPa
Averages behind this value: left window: 51.7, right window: 49.8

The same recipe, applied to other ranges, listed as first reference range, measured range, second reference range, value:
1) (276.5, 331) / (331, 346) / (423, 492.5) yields -0.15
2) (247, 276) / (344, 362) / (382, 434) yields -0.02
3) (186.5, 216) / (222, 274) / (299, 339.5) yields -4.45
